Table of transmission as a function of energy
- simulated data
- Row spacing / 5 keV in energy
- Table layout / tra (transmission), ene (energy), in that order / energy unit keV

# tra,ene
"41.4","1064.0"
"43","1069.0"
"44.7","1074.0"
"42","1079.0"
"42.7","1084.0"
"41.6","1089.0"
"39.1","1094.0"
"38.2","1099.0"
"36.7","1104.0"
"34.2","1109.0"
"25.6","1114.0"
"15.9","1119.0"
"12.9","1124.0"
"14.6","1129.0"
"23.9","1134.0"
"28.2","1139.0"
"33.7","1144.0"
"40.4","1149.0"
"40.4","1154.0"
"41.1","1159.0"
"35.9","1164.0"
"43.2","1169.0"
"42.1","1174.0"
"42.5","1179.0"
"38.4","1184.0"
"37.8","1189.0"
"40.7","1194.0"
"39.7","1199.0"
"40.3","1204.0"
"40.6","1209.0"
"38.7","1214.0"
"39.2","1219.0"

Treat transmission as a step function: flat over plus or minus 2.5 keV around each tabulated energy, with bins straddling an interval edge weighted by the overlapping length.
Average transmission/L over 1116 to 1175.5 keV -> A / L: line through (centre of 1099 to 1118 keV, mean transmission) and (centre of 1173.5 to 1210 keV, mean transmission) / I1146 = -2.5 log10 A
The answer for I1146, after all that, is 0.17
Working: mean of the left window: 31.7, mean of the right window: 40.1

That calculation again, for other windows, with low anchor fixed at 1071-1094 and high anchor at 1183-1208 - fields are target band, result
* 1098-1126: 0.47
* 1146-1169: 0.02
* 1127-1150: 0.42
